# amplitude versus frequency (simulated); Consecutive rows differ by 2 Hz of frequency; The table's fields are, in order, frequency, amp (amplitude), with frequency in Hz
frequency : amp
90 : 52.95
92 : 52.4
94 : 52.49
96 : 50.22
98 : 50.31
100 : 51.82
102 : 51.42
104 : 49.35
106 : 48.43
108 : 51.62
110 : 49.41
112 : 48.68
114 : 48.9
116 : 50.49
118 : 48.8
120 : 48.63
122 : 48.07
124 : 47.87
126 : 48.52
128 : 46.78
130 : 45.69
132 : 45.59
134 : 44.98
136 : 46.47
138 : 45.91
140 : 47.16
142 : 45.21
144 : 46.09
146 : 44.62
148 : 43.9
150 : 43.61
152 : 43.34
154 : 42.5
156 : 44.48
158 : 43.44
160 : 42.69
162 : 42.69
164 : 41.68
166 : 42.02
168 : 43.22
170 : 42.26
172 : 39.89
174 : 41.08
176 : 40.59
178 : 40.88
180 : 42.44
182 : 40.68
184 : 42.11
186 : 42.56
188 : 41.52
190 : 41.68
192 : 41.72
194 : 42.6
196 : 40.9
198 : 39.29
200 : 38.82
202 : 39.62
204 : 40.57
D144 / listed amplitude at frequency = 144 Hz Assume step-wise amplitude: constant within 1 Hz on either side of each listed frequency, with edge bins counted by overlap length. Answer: 46.09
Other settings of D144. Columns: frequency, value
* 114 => 48.9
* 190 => 41.68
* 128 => 46.78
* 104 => 49.35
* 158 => 43.44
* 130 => 45.69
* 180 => 42.44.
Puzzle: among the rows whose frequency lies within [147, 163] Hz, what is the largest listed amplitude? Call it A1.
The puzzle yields 44.48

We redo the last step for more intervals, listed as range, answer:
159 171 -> 43.22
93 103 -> 52.49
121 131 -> 48.52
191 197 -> 42.6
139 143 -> 47.16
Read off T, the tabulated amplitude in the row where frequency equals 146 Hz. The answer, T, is 44.62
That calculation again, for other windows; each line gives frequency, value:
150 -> 43.61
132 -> 45.59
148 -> 43.9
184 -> 42.11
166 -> 42.02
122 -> 48.07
